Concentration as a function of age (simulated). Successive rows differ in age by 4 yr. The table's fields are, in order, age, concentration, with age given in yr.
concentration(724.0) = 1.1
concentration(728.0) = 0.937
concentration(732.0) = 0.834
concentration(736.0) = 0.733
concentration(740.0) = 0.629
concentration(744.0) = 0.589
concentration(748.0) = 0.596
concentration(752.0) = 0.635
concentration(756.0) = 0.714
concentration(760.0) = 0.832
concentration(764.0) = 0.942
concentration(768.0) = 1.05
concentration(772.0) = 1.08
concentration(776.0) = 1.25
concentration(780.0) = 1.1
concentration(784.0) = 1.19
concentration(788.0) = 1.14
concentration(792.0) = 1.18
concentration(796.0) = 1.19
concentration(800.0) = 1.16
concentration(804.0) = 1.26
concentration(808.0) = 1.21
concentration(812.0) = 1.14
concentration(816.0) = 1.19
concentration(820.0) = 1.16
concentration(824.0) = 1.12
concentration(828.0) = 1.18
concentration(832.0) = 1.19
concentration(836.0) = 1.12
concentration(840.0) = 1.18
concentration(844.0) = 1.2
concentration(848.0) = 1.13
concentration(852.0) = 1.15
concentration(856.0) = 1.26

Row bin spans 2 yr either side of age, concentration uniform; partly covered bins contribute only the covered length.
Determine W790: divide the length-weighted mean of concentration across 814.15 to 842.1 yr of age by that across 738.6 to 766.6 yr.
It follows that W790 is 1.63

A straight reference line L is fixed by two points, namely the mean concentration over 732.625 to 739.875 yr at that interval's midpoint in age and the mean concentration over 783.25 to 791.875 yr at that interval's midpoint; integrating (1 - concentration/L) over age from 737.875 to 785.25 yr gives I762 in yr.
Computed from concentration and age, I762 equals 3.9 yr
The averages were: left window 0.725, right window 1.16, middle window 0.879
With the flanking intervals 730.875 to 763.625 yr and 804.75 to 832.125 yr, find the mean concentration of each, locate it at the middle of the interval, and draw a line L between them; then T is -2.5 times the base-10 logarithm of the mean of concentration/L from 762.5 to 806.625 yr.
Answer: -0.20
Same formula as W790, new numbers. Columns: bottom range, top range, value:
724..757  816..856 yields 1.59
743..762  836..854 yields 1.71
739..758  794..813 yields 1.89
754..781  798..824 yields 1.19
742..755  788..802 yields 1.91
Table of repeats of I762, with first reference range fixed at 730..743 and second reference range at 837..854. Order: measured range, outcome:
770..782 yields -3.6 yr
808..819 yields -1.5 yr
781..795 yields -3.6 yr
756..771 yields -1.6 yr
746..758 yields 2.1 yr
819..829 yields -0.7 yr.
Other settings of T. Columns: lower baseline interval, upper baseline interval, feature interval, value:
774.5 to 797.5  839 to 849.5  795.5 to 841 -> 0.00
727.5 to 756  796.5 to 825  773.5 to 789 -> -0.20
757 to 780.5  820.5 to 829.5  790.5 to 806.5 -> -0.10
